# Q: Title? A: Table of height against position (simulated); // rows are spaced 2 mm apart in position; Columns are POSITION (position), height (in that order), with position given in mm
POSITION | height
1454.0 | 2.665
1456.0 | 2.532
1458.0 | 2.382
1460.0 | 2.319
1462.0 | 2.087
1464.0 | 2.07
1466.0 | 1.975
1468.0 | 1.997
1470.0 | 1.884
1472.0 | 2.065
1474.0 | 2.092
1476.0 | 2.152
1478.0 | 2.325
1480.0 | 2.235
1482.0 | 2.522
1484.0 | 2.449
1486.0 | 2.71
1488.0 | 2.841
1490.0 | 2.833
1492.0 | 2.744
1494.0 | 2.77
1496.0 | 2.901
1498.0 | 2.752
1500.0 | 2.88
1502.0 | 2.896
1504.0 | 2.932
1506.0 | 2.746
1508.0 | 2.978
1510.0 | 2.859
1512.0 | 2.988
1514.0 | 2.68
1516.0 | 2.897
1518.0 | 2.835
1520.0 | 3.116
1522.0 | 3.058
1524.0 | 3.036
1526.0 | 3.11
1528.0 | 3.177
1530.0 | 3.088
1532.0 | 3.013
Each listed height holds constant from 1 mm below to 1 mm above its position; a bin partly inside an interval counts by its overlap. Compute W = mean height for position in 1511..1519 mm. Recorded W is 2.85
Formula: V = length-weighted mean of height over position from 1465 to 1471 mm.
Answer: 1.95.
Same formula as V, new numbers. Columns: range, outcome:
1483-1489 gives 2.67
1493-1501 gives 2.83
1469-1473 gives 1.97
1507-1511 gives 2.92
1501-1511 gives 2.88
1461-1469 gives 2.03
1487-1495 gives 2.8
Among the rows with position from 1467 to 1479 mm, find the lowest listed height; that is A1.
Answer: 1.884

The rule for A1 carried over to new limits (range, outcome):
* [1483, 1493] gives 2.449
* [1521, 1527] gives 3.036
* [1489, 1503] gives 2.744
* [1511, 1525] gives 2.68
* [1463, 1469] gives 1.975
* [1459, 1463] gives 2.087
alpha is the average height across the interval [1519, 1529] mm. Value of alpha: 3.1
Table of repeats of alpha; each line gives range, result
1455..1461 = 2.41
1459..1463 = 2.2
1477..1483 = 2.36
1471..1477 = 2.1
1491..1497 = 2.8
